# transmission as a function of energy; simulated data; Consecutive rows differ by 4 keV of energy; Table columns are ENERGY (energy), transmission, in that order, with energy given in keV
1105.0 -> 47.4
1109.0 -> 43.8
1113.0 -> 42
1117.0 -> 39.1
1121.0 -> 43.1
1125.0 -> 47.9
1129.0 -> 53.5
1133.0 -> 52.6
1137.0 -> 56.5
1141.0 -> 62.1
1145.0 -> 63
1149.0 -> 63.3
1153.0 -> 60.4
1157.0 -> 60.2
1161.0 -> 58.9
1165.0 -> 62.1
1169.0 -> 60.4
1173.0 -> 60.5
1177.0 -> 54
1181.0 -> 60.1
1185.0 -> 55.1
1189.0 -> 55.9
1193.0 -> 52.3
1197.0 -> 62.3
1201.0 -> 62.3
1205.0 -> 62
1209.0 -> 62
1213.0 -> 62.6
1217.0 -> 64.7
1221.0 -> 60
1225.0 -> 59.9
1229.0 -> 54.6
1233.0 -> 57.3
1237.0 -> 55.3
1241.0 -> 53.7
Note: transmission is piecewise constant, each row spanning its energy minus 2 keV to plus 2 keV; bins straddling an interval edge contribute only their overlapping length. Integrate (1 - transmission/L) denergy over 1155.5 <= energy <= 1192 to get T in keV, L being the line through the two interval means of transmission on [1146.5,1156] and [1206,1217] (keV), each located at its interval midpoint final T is 2.18 keV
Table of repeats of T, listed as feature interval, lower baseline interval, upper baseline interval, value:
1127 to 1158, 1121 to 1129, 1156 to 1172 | -3.0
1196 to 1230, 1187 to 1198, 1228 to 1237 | -3.1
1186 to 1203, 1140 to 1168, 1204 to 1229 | 0.9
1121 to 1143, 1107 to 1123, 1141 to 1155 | -0.4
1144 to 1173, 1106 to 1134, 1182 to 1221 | -4.8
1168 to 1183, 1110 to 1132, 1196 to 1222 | -0.7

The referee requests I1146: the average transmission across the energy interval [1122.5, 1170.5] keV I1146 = 58.2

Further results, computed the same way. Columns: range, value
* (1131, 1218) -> 59.6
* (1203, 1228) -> 61.6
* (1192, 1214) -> 60.9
